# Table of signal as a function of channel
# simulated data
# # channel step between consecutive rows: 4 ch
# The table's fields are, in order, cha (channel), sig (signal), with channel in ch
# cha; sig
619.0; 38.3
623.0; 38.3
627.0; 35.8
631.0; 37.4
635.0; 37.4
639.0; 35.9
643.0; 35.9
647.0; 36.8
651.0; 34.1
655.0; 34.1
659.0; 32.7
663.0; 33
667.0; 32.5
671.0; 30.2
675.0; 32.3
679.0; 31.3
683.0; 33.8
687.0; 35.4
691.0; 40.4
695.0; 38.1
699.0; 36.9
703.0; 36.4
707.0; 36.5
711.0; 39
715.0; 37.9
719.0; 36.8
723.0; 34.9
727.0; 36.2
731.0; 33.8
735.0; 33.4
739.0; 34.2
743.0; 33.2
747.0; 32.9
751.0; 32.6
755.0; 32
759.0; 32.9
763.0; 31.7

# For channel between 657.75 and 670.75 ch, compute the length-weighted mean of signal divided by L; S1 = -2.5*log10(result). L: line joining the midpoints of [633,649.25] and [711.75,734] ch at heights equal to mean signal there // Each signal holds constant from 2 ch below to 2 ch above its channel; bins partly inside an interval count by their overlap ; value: 0.12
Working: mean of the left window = 36.5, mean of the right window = 36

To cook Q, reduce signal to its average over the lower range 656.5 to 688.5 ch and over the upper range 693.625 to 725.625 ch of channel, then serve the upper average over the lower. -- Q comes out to 1.13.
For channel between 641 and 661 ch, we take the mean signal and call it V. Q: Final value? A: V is 34.7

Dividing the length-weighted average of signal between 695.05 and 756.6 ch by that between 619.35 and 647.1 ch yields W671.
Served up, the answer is 0.96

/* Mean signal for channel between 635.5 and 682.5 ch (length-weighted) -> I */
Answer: 33.7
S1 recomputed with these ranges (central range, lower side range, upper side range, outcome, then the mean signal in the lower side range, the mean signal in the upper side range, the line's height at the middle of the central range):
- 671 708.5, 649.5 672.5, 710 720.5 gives 0.00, 32.8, 37.8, 35.5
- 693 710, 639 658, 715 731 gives -0.04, 35.2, 35.9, 35.7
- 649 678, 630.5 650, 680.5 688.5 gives 0.09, 36.5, 34.3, 35.4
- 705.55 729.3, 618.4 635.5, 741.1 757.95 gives -0.09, 37.4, 32.7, 33.9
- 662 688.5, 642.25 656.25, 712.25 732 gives 0.09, 35.2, 36.1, 35.6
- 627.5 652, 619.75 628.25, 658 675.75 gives -0.03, 37.3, 32.1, 35.4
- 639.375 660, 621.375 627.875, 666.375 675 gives -0.03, 37.2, 31.4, 34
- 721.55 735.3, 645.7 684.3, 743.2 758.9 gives -0.06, 33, 32.6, 32.7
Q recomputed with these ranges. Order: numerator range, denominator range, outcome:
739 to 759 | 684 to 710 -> 0.88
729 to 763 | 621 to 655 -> 0.91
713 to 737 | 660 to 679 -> 1.11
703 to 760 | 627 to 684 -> 1.02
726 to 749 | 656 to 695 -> 1.00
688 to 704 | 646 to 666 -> 1.12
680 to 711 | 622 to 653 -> 1.01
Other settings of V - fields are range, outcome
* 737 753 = 33.2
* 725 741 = 34.4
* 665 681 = 31.6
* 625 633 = 36.6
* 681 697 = 36.9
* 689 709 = 37.7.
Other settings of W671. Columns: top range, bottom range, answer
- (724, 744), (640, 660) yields 0.98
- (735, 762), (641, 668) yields 0.96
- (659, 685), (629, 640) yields 0.87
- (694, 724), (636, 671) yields 1.08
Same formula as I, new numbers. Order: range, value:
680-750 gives 35.8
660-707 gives 34.6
